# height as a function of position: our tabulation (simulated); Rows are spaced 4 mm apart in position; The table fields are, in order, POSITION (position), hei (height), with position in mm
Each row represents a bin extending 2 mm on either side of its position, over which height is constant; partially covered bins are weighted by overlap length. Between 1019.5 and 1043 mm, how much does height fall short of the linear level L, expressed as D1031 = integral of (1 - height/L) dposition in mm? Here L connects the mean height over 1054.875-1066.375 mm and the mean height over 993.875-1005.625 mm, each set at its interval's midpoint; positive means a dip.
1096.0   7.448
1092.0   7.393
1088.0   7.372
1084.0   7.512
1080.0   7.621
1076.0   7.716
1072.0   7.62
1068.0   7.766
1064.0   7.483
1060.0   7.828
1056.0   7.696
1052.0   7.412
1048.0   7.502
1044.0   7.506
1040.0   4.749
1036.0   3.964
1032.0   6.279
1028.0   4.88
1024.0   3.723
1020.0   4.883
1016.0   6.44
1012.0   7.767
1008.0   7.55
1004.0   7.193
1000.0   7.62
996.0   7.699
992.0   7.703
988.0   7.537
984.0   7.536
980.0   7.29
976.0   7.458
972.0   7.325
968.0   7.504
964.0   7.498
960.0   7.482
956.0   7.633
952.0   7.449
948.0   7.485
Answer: 8.5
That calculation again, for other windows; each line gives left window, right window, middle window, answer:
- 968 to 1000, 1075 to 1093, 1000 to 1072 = 9.1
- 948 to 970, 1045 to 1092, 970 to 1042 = 9.6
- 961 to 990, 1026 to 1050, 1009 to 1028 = 1.9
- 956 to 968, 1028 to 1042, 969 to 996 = -2.8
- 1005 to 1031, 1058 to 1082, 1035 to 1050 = 1.6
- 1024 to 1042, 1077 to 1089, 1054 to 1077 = -3.9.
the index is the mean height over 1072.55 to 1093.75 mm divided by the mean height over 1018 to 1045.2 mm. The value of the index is 1.5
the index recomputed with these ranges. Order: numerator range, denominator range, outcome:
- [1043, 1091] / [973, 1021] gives 1.04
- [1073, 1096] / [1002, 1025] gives 1.18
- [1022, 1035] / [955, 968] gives 0.65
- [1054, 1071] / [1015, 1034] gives 1.48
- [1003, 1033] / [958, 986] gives 0.81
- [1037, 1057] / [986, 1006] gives 0.90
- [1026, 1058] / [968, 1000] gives 0.83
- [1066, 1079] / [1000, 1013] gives 1.03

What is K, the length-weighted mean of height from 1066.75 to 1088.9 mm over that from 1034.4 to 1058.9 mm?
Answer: 1.16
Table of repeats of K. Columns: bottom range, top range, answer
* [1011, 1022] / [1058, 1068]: 1.23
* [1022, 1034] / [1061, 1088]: 1.53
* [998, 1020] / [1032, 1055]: 0.89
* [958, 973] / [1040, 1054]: 0.95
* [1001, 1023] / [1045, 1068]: 1.14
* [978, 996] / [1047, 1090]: 1.01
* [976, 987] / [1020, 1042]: 0.64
